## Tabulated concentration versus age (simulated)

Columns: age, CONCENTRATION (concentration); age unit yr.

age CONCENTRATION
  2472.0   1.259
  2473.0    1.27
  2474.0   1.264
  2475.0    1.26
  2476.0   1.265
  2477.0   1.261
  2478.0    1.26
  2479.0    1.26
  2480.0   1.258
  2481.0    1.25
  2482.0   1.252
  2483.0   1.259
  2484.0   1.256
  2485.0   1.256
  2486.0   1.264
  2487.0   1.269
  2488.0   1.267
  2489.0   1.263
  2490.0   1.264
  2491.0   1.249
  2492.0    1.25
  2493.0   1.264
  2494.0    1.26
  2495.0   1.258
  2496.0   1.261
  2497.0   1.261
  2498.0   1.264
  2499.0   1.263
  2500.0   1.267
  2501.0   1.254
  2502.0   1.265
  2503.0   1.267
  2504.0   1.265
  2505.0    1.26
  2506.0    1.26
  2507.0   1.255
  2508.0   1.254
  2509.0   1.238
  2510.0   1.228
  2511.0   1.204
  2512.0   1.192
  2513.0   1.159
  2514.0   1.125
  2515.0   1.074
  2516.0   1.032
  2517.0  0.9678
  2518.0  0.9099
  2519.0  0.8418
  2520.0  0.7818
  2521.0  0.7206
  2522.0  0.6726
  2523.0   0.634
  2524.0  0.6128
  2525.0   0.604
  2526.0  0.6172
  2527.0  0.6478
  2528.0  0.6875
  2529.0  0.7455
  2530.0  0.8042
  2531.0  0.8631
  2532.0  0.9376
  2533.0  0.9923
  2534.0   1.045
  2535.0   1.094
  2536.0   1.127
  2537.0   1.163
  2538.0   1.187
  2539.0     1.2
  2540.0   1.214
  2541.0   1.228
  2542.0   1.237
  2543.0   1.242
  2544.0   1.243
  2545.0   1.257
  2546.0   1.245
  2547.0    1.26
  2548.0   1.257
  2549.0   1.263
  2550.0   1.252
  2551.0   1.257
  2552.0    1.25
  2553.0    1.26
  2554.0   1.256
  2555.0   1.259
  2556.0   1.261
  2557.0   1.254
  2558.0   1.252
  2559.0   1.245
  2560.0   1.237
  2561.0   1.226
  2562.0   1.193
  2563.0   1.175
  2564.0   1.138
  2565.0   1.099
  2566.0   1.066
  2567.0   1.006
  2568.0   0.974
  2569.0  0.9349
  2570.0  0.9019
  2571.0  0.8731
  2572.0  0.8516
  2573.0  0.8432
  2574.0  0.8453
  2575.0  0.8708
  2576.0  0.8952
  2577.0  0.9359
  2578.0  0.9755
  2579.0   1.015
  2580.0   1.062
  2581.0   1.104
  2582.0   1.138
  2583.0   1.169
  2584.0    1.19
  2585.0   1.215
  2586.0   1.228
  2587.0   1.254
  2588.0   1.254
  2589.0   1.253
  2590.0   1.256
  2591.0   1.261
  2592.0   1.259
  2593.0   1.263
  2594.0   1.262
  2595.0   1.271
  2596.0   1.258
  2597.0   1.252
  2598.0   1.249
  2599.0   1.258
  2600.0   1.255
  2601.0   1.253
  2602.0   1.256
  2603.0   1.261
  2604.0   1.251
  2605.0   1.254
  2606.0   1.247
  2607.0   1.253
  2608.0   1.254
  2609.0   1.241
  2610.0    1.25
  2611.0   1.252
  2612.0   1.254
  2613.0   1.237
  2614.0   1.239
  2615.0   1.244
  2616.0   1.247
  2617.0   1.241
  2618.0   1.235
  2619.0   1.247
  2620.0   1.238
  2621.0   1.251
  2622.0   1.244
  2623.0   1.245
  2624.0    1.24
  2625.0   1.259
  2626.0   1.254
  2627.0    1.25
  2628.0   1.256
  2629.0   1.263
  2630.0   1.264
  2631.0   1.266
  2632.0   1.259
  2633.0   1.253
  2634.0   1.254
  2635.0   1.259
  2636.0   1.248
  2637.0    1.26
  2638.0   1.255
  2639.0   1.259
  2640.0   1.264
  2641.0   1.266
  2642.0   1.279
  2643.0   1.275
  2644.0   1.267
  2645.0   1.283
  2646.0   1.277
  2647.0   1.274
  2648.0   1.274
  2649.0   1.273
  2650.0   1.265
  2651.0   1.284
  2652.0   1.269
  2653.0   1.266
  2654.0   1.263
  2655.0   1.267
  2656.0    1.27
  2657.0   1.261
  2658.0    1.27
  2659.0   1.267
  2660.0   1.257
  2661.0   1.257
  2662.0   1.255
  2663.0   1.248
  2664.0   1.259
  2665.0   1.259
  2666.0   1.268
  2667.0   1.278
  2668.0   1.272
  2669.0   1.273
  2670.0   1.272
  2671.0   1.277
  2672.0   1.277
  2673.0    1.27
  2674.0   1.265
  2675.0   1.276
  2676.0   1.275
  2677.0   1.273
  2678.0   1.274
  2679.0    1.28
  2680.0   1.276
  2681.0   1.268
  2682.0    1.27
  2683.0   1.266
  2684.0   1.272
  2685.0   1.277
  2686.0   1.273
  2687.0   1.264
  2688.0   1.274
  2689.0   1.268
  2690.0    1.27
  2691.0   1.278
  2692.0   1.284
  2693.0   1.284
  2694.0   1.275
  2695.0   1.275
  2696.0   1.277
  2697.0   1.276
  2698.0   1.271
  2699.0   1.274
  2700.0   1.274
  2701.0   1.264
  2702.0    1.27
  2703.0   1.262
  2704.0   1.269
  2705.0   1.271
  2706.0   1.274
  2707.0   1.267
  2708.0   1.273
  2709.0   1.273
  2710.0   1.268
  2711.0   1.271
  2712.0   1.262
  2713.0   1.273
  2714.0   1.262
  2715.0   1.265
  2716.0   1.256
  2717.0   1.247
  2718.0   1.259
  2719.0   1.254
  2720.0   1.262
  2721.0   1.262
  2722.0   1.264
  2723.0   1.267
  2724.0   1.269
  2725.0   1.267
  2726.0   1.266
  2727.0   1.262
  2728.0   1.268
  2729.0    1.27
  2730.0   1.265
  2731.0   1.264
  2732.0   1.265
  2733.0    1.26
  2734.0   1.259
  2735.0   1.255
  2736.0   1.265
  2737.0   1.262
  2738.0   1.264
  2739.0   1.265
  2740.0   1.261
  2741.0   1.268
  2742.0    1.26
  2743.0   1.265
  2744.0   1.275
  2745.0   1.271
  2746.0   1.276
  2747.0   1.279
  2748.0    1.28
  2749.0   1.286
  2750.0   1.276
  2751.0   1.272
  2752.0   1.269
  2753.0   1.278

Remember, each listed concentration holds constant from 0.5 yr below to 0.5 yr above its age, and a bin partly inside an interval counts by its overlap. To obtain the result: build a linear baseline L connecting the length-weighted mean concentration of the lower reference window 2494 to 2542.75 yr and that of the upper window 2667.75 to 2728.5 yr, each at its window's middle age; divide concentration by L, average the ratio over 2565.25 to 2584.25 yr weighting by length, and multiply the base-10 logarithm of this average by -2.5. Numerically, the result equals 0.15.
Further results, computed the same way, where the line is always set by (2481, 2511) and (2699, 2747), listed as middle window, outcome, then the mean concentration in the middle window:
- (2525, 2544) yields 0.252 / 0.998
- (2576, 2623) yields 0.039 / 1.22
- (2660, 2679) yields -0.004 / 1.27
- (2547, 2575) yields 0.123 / 1.12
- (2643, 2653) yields -0.009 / 1.27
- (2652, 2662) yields -0.001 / 1.26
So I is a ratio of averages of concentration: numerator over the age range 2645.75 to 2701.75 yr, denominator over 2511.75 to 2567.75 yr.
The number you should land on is 1.20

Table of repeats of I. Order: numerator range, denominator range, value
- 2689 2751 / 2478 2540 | 1.15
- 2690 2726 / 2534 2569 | 1.06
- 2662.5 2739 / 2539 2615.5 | 1.08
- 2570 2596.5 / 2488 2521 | 0.94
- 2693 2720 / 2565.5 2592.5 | 1.20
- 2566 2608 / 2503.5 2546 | 1.11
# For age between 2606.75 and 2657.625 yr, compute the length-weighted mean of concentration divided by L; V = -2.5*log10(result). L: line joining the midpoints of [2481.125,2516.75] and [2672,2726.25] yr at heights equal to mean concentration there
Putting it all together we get 0.00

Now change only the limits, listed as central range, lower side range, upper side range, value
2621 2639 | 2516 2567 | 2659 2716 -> -0.060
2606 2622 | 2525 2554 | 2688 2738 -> -0.073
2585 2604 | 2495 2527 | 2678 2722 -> -0.091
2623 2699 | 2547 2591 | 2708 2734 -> -0.051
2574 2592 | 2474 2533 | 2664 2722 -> 0.054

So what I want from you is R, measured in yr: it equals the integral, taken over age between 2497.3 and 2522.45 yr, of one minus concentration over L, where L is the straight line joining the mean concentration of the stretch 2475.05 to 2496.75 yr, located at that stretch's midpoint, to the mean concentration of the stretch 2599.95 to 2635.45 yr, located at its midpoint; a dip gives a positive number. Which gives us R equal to 2.70 yr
